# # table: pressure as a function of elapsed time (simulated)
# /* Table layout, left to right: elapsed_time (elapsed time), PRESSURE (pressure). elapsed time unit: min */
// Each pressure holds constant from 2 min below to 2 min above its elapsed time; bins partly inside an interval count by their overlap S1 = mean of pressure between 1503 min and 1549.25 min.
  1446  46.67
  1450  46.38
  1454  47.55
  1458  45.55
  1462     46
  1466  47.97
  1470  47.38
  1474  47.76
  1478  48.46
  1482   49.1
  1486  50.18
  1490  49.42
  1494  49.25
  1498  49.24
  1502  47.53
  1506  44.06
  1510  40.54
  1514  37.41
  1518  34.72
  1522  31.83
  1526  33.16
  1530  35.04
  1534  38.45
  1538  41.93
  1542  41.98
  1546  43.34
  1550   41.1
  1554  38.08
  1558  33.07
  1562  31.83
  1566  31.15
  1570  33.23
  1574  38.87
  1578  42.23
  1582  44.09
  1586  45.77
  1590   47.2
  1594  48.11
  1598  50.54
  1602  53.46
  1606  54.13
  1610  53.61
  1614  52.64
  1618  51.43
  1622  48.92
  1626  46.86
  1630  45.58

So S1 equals 38.7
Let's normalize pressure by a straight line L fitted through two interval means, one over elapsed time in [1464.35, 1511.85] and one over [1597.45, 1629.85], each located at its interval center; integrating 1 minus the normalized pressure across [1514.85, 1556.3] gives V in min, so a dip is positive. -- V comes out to 9.4 min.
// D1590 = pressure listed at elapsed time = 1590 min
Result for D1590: 47.2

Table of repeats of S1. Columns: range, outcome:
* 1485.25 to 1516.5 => 45.6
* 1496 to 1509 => 46.5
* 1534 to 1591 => 39.4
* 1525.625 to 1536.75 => 36.3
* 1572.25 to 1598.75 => 45.1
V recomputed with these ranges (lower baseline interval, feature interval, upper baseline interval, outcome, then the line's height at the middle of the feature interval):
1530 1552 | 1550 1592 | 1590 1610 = 6.9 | 46.1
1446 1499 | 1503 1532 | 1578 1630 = 6.8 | 48.4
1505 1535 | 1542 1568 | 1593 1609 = 3.7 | 43.2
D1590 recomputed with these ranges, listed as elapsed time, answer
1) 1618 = 51.43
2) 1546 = 43.34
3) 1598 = 50.54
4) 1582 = 44.09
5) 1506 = 44.06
